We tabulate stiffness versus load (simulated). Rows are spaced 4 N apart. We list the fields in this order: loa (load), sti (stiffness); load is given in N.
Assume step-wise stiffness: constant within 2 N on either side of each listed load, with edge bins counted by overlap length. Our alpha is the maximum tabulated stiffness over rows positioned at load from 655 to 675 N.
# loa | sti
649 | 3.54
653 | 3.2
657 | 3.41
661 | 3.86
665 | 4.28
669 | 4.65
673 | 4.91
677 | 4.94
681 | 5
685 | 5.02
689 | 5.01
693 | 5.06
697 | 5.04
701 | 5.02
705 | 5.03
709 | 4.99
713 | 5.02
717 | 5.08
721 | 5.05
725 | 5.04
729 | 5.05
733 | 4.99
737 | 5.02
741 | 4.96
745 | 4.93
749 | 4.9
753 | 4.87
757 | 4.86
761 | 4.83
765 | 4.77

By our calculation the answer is 4.91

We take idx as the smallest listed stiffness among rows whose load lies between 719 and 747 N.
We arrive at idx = 4.93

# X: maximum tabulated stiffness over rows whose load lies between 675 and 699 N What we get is 5.06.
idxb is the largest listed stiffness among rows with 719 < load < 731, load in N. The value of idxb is 5.05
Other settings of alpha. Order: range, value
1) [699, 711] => 5.03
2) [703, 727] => 5.08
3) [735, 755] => 5.02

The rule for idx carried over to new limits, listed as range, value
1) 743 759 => 4.86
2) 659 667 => 3.86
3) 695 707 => 5.02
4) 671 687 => 4.91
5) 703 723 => 4.99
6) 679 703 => 5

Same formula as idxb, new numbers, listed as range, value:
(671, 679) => 4.94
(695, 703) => 5.04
